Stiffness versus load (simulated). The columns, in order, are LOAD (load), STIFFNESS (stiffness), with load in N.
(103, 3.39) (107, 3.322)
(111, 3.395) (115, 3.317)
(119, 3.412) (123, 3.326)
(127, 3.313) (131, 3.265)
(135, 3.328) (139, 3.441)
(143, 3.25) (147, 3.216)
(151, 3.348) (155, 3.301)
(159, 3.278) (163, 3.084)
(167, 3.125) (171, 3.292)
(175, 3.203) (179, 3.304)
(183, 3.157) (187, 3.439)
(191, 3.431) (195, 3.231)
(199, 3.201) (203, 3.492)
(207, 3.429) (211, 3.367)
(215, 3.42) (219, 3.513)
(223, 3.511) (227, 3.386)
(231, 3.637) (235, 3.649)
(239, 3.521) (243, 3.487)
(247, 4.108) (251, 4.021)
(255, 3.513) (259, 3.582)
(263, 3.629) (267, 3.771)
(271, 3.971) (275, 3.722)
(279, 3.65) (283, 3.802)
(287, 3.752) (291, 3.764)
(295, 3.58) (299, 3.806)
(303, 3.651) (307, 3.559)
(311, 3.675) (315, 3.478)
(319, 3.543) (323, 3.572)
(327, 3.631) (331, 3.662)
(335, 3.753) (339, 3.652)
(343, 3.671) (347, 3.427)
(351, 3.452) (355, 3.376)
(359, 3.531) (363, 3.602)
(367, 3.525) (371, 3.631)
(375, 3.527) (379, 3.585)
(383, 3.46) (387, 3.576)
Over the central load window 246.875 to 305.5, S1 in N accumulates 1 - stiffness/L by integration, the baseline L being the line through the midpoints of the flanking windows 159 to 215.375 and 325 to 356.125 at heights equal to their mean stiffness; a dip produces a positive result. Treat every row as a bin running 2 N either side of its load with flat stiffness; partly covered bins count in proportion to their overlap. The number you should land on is -4.7 N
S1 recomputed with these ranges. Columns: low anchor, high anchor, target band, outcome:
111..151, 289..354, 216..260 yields -1.76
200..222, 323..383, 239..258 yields -1.49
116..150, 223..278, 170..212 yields 2.14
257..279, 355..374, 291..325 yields 0.34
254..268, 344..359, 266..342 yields -3.06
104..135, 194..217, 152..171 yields 0.76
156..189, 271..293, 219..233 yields -0.08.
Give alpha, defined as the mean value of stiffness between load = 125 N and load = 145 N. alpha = 3.32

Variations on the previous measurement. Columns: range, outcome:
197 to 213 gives 3.37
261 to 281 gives 3.75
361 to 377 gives 3.57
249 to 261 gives 3.71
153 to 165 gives 3.22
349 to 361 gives 3.45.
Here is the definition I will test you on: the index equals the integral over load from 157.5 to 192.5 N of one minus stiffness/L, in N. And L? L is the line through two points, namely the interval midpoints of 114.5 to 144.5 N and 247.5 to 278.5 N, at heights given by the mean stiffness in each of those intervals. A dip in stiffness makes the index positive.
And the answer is 2.3 N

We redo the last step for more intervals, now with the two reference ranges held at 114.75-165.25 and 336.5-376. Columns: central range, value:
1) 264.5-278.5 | -1.4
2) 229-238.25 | -0.6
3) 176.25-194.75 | 0.2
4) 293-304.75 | -0.7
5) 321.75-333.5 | -0.4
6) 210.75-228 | -0.3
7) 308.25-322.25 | -0.3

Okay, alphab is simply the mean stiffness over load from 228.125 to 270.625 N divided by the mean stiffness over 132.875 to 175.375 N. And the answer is 1.13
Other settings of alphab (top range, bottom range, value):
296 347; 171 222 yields 1.08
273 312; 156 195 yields 1.14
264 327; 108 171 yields 1.12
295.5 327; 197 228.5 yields 1.06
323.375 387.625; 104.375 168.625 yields 1.08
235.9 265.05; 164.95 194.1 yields 1.13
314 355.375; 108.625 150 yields 1.07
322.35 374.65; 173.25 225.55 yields 1.06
